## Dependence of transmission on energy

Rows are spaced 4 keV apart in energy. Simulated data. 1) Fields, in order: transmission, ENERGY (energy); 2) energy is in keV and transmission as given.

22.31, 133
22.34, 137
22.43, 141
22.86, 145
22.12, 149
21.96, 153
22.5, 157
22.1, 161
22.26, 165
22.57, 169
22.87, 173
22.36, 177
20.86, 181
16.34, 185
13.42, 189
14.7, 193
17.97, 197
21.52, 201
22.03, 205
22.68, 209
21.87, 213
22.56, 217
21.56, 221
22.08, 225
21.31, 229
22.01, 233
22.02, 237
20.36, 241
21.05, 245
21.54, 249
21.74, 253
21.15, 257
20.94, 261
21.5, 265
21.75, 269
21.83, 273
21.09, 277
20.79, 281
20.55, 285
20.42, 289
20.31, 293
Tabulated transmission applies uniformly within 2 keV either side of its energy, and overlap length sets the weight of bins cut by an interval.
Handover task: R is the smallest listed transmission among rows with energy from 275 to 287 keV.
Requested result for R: 20.55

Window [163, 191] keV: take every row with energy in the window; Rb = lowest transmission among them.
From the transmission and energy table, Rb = 13.42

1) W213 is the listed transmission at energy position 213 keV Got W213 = 21.87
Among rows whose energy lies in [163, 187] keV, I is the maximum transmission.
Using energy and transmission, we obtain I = 22.87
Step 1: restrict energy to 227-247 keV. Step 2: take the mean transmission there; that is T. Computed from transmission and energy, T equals 21.3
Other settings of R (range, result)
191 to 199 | 14.7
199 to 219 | 21.52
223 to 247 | 20.36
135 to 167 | 21.96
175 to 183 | 20.86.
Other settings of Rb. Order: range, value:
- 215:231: 21.31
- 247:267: 20.94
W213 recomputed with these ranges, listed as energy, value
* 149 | 22.12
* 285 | 20.55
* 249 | 21.54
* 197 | 17.97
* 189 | 13.42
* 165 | 22.26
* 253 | 21.74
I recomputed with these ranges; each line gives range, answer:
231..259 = 22.02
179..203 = 21.52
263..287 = 21.83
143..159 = 22.86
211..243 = 22.56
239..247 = 21.05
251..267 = 21.74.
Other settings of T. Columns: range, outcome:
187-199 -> 15.4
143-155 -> 22.3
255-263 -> 21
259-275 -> 21.5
